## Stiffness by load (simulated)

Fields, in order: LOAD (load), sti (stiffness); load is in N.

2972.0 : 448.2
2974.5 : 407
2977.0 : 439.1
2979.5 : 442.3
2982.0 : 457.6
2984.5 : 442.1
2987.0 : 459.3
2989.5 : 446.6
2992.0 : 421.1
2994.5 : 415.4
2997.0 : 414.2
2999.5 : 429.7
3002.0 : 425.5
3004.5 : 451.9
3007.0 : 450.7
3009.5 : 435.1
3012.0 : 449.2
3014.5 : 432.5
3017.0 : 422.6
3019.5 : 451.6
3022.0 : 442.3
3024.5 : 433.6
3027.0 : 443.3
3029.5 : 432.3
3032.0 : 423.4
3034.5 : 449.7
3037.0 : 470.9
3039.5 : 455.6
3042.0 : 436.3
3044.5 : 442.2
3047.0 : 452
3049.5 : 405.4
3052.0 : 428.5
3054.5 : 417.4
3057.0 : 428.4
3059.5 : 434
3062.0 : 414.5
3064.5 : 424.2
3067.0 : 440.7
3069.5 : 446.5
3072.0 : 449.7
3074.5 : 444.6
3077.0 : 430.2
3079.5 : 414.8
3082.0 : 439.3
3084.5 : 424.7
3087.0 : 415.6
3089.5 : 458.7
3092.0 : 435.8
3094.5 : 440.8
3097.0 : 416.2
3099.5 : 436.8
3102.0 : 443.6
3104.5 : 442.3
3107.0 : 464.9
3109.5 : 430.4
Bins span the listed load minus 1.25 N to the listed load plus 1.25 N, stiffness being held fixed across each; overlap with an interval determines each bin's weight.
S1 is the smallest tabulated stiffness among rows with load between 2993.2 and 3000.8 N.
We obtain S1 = 414.2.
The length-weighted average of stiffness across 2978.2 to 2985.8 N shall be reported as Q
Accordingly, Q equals 447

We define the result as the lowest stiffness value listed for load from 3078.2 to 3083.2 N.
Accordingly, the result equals 414.8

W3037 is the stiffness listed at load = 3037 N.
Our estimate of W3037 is 470.9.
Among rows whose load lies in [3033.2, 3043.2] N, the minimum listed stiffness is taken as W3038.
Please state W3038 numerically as 436.3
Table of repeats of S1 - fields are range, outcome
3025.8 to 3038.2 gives 423.4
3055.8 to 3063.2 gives 414.5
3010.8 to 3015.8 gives 432.5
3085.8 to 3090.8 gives 415.6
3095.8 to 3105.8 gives 416.2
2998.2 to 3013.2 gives 425.5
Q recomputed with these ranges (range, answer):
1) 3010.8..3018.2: 435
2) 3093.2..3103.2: 434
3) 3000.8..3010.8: 441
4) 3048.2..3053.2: 417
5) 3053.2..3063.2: 424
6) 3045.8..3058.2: 426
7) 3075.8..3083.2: 428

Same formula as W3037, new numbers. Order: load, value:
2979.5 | 442.3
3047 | 452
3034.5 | 449.7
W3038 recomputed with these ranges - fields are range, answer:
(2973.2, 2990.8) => 407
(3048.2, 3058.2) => 405.4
